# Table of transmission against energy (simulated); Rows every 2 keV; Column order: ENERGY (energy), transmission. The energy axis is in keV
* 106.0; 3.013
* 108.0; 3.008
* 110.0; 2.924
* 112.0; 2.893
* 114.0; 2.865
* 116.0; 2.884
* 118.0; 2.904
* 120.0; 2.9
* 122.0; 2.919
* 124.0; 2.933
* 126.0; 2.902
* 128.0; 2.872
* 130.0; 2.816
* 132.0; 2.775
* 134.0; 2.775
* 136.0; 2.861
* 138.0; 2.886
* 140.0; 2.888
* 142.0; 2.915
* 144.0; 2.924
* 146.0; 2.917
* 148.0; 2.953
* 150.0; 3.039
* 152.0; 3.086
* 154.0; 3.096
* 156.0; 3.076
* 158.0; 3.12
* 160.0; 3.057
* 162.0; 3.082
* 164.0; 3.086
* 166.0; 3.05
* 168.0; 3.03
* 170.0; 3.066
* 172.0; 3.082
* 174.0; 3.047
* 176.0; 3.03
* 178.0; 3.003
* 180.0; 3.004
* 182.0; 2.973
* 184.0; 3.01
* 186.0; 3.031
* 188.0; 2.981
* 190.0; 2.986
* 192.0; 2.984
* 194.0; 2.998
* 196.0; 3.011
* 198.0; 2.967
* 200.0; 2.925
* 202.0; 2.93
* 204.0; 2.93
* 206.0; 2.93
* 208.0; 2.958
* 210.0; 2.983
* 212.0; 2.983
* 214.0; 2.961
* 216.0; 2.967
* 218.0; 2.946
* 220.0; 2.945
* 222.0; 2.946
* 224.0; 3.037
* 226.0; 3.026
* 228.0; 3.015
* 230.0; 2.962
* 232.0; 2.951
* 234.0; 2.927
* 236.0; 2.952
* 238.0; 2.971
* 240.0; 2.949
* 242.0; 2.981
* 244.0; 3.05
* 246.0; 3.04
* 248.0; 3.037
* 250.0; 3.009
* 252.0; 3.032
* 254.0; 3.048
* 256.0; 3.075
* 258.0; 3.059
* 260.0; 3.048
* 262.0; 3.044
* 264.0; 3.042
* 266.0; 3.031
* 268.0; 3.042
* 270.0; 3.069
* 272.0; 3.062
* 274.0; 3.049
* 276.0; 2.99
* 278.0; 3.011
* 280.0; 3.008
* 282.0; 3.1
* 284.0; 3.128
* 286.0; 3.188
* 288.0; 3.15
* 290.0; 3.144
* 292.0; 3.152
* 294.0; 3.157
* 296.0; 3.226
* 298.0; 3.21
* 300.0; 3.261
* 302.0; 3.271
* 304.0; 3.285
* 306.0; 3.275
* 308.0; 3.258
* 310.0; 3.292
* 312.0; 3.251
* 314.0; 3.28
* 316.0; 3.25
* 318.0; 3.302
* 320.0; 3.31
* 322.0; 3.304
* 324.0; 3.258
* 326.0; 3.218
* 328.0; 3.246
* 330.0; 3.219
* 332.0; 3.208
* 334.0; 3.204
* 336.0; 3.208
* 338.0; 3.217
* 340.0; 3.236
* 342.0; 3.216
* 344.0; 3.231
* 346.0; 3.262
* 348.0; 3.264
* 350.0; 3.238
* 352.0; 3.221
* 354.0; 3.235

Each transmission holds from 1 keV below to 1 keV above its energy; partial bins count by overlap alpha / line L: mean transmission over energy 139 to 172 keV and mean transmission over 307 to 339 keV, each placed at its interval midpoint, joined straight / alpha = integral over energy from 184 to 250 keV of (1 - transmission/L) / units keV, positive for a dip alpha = 2.8 keV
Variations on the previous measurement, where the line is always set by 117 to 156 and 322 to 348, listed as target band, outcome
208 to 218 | 0.23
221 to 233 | 0.28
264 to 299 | 0.53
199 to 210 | 0.31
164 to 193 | -0.37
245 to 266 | 0.43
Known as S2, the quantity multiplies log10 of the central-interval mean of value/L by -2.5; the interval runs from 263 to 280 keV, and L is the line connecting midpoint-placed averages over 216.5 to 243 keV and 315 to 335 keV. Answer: 0.02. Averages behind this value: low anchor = 2.97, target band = 3.04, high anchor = 3.25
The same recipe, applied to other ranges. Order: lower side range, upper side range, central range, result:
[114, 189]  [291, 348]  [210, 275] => 0.039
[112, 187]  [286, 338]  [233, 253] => 0.045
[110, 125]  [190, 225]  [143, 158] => -0.035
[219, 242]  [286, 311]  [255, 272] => 0.015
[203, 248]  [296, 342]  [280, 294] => 0.008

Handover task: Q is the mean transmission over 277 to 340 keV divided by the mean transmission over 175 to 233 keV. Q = 1.08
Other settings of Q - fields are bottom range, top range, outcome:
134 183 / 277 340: 1.07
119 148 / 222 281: 1.05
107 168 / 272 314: 1.08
